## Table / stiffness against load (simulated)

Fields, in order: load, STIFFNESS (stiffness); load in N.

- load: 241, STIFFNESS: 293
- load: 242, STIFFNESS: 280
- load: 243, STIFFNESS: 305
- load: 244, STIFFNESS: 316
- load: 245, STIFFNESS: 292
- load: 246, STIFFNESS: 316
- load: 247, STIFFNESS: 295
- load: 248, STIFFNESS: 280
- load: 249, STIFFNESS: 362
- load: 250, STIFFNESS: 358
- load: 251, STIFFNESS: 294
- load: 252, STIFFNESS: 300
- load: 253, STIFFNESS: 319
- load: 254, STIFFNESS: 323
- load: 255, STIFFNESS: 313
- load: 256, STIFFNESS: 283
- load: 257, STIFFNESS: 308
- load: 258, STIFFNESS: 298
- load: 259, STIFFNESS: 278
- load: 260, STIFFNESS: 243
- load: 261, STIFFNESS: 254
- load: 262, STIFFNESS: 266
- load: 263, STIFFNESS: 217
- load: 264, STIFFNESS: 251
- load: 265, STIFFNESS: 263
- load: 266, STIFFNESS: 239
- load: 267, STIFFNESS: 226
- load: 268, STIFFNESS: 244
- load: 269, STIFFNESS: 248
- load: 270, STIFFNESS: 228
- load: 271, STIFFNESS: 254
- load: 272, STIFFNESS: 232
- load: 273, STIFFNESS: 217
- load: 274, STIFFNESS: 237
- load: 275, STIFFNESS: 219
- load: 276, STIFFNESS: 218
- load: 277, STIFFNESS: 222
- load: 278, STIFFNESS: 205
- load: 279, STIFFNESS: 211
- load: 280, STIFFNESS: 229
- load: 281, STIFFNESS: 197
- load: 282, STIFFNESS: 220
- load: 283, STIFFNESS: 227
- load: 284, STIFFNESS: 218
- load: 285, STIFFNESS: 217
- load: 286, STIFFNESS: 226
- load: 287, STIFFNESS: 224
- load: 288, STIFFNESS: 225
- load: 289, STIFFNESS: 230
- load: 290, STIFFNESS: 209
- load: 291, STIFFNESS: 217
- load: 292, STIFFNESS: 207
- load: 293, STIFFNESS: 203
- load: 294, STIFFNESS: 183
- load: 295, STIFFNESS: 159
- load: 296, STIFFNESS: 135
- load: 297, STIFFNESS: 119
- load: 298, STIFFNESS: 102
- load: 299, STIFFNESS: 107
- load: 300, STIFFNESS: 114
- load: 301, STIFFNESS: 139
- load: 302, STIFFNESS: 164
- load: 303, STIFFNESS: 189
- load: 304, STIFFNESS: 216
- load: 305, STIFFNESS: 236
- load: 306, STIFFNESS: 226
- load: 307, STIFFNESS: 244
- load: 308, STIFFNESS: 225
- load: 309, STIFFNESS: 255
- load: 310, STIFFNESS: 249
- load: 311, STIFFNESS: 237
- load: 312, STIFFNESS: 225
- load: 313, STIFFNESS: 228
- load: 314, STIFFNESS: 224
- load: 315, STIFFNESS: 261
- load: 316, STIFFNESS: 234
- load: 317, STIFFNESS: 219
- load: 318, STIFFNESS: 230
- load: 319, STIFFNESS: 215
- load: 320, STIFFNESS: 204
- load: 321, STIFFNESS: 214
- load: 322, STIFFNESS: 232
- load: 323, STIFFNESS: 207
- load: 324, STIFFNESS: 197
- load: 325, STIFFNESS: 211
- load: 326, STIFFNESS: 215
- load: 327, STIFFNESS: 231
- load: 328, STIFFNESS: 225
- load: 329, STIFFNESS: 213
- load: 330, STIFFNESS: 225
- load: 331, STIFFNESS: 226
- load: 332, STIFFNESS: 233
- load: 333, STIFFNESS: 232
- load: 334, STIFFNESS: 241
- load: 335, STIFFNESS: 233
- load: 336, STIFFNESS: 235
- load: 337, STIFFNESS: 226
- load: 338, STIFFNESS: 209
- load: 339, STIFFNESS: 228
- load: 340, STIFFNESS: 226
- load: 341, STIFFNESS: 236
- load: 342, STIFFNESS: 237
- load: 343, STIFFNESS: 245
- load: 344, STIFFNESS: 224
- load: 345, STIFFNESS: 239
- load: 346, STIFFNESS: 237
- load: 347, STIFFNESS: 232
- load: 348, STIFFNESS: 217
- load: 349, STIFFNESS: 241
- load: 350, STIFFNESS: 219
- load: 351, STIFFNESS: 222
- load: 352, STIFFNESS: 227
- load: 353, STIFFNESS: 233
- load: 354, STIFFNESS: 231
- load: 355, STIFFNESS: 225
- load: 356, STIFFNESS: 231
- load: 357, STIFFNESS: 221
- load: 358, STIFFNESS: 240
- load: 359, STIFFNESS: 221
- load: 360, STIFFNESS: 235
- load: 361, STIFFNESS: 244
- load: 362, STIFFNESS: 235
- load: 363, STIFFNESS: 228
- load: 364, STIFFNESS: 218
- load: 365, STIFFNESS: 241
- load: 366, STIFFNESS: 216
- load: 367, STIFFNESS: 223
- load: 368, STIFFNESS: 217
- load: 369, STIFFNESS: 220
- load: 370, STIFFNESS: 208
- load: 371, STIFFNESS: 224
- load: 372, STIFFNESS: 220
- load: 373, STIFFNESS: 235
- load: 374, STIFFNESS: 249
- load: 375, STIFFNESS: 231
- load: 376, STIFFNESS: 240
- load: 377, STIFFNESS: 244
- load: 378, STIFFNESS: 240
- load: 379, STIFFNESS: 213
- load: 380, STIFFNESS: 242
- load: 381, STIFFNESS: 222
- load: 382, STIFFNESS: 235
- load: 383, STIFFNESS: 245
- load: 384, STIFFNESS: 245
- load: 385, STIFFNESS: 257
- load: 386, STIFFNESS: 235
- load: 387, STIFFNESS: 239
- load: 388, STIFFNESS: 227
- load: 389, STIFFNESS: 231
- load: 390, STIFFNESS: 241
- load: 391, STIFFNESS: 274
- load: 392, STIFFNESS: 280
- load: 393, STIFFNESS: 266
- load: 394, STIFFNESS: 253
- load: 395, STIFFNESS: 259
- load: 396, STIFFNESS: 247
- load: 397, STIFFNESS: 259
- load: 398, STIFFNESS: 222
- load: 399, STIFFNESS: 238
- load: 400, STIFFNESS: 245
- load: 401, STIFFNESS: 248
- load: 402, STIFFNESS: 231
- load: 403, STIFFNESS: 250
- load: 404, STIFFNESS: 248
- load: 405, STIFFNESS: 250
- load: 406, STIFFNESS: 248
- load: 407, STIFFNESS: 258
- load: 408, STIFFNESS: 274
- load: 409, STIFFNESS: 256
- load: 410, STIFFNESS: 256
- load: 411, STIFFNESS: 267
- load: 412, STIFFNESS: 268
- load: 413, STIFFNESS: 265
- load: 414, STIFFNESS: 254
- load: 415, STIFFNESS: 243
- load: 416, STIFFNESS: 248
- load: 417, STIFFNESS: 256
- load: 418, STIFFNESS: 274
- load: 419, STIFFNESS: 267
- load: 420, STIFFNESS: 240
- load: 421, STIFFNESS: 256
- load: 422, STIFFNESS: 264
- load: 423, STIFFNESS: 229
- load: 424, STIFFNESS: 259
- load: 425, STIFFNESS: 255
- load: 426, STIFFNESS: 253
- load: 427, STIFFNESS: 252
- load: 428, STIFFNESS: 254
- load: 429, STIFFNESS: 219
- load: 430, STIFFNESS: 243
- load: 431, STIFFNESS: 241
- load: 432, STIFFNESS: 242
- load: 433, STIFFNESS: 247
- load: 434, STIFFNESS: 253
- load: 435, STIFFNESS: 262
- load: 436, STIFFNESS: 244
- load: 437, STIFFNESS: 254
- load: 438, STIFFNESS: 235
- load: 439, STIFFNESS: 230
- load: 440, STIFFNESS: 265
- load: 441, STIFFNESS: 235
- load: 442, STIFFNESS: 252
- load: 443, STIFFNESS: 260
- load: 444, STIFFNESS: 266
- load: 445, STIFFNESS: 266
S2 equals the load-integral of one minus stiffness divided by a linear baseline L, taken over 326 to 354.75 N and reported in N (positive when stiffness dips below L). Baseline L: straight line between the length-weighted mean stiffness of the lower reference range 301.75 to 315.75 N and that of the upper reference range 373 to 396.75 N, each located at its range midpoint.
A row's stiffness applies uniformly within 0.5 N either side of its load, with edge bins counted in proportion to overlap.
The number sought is 0.7 N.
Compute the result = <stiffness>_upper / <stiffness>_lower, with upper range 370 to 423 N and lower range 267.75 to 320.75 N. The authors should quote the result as 1.2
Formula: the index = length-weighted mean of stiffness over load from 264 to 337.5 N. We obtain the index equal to 215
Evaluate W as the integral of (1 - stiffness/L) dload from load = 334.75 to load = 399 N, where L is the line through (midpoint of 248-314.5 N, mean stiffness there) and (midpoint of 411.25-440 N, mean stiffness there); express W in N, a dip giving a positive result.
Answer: 2.1 N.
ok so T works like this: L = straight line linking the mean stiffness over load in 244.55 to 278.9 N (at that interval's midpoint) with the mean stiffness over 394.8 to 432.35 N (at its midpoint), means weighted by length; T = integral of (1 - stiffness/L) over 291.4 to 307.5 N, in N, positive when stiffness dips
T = 5.6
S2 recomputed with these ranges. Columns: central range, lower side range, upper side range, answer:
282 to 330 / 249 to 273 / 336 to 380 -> 8.6 N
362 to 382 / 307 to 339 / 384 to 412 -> 1.1 N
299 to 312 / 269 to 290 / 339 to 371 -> 1.2 N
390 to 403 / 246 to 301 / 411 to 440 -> -0.2 N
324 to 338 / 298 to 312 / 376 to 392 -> -0.9 N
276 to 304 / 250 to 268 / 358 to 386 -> 7.9 N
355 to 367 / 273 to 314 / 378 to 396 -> 0.2 N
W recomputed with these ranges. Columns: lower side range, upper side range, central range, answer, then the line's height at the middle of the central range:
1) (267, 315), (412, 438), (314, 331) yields -0.21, 218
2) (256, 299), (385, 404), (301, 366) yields 2.13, 234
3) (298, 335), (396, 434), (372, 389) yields 0.08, 238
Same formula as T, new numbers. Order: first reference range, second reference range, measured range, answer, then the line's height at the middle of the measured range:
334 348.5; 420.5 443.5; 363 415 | -0.6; 240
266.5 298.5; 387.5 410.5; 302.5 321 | -0.7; 220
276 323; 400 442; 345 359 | -0.2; 225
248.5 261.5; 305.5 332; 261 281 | 3.6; 283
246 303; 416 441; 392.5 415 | -0.5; 247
